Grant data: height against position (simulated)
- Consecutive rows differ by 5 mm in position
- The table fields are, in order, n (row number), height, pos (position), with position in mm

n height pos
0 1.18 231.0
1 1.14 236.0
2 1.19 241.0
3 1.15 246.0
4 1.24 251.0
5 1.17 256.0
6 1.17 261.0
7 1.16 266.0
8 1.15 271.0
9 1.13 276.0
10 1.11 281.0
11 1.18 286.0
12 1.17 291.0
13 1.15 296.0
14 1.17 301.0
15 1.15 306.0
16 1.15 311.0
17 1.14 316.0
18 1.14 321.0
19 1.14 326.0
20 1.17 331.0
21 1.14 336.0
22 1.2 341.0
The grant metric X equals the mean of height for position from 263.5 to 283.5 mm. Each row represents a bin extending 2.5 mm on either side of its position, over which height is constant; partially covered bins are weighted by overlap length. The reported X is 1.14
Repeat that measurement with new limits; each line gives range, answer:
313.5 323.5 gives 1.14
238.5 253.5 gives 1.19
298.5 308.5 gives 1.16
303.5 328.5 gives 1.14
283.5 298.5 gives 1.17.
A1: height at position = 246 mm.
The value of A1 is 1.15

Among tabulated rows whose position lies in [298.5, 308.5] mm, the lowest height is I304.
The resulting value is 1.15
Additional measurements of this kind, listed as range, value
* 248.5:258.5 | 1.17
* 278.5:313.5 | 1.11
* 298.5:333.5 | 1.14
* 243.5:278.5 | 1.13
